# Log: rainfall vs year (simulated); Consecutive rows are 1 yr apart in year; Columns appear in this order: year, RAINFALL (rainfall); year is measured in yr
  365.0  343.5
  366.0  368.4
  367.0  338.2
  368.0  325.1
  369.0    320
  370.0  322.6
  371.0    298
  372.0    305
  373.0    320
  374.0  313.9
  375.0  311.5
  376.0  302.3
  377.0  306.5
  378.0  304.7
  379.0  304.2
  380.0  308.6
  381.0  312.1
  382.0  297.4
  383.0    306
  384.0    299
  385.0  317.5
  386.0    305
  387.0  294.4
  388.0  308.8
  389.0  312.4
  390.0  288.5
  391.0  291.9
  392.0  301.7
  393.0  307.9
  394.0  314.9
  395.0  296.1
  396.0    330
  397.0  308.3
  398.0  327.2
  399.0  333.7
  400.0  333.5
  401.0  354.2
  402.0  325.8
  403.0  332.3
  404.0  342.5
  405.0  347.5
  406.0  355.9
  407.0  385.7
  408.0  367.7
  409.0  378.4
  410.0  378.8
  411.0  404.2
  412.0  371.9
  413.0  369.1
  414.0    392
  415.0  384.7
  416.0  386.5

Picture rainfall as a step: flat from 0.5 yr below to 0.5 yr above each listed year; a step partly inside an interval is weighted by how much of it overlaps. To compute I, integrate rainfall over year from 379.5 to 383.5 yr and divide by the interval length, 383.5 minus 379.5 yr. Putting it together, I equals 306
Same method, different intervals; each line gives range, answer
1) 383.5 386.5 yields 307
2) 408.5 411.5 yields 387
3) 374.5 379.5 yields 306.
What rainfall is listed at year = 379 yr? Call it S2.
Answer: 304.2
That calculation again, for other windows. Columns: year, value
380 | 308.6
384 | 299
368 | 325.1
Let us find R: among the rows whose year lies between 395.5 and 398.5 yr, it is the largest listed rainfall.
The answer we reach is 330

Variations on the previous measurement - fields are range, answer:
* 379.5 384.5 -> 312.1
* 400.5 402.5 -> 354.2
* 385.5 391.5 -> 312.4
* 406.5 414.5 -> 404.2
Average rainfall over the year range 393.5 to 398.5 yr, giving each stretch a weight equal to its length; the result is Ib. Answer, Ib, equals 315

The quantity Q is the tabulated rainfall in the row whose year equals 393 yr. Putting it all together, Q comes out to 307.9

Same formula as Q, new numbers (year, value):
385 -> 317.5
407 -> 385.7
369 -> 320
